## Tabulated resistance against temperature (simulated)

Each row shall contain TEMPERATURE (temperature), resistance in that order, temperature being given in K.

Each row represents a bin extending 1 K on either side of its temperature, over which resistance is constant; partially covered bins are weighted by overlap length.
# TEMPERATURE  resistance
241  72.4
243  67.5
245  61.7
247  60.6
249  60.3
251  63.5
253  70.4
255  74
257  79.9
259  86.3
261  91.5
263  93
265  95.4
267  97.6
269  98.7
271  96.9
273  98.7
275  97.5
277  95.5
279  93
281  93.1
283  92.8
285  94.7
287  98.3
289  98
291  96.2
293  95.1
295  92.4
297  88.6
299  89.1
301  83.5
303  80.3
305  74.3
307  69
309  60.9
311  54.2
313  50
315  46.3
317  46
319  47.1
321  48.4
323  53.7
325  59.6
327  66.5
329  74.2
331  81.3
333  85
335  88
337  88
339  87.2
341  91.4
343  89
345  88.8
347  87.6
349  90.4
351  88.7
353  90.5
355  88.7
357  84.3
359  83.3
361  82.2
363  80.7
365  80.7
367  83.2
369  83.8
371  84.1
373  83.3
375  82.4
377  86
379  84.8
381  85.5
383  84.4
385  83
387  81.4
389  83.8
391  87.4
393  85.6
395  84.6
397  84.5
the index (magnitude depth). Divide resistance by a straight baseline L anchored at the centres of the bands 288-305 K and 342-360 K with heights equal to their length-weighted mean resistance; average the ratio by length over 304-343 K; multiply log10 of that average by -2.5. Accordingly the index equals 0.30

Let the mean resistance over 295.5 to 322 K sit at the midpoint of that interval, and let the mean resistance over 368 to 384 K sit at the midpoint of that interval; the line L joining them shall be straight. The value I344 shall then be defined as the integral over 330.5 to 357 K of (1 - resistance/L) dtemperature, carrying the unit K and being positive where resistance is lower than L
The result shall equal -4.6 K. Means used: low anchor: 65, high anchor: 84.3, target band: 88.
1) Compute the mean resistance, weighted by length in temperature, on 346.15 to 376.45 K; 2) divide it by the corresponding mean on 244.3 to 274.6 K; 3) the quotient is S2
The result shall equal 1.0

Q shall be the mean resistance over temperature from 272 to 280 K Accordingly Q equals 96.2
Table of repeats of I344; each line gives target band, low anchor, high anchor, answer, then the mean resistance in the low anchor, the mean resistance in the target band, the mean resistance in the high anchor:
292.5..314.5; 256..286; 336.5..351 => 3.99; 93.6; 75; 88.9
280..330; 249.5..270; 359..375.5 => 5.74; 84.4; 74.1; 82.6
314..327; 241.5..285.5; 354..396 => 5.06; 84.4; 51.4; 84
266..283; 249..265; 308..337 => -4.80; 79.6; 96.2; 62.4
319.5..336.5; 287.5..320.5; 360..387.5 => 1.62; 73.2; 69.5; 83.3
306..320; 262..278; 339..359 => 5.90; 96.7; 53.4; 88.5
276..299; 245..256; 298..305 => -4.75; 65.4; 94.1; 82.9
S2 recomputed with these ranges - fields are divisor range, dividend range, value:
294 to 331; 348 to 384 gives 1.28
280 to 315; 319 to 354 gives 0.96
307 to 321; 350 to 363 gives 1.65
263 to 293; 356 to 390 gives 0.87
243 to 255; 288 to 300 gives 1.44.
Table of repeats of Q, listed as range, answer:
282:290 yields 96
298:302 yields 86.3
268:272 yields 97.8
